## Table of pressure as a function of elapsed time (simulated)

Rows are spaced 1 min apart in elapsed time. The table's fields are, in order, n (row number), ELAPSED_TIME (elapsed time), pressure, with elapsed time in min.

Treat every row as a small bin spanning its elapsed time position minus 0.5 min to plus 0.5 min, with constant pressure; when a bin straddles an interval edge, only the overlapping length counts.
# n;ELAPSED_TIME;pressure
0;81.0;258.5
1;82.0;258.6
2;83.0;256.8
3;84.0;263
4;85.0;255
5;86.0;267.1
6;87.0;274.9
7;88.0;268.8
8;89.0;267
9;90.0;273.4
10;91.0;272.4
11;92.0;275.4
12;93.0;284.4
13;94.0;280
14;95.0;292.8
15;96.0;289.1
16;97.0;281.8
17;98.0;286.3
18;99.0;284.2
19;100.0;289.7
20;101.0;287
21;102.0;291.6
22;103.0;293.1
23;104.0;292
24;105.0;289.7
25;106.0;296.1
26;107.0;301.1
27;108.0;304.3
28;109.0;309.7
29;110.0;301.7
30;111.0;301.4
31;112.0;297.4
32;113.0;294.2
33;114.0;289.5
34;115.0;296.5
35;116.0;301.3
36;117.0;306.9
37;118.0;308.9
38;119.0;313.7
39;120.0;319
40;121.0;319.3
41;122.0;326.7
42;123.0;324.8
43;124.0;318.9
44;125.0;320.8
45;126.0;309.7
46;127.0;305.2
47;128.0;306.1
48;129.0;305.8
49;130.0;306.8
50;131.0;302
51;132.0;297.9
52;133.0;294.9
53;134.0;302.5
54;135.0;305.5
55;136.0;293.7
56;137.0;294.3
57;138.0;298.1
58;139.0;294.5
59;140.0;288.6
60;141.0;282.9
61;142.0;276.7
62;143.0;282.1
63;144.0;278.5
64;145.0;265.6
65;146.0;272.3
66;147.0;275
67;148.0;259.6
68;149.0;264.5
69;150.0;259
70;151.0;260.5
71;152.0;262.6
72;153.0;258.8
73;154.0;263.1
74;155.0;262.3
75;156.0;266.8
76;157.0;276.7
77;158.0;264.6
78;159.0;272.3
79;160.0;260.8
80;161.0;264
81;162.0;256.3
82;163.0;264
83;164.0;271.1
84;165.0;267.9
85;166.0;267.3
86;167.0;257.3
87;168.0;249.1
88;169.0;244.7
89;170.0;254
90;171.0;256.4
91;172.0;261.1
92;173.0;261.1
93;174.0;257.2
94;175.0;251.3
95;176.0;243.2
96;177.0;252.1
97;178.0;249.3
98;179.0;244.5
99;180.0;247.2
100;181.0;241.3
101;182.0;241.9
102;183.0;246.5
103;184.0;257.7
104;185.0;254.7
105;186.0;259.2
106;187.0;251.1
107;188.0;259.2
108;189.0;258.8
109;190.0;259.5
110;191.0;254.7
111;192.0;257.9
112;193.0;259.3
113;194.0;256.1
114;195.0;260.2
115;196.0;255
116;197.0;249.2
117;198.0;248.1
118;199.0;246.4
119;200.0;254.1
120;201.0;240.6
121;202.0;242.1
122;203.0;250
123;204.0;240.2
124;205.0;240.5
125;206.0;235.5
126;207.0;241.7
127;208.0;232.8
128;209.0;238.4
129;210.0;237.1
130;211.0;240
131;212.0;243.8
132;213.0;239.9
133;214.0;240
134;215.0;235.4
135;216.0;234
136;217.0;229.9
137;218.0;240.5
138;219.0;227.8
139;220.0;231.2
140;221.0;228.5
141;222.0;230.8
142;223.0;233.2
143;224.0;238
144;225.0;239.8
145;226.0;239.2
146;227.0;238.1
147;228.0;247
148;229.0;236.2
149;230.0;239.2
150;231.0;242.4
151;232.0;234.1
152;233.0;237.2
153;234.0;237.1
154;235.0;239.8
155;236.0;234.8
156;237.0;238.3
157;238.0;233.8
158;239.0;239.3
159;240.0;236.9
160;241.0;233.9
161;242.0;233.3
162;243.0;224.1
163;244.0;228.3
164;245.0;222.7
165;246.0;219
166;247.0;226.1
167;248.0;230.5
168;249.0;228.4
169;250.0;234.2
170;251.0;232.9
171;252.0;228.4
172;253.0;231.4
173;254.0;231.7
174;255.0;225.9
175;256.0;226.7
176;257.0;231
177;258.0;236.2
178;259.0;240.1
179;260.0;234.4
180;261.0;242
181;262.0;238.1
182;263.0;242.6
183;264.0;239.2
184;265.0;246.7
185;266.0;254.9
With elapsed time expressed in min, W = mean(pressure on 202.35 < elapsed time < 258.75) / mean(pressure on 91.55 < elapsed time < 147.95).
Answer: 0.79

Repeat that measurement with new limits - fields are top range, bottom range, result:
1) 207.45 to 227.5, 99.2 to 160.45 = 0.81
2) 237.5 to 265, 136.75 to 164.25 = 0.86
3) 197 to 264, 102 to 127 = 0.77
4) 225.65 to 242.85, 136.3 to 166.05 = 0.88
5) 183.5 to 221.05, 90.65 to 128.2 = 0.82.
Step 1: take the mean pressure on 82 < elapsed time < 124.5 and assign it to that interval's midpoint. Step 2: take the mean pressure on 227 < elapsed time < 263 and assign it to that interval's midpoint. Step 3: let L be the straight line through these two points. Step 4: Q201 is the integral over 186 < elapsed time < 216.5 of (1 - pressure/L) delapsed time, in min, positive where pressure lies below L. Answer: 0.6 min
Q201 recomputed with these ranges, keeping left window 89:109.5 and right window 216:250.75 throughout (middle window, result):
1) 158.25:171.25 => 0.06 min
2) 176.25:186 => 0.24 min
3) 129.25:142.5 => -1.07 min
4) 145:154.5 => 0.13 min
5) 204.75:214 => 0.18 min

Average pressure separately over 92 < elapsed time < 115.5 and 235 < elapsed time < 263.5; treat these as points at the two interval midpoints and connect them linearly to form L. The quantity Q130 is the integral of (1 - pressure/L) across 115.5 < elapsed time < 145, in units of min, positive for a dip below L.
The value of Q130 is -2.2 min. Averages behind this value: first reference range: 292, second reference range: 232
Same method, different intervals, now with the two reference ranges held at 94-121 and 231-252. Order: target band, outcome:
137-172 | 0.8 min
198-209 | 0.4 min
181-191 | 0.2 min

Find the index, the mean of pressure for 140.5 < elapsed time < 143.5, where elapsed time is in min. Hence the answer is 281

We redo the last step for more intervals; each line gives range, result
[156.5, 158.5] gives 271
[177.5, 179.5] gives 247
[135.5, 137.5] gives 294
